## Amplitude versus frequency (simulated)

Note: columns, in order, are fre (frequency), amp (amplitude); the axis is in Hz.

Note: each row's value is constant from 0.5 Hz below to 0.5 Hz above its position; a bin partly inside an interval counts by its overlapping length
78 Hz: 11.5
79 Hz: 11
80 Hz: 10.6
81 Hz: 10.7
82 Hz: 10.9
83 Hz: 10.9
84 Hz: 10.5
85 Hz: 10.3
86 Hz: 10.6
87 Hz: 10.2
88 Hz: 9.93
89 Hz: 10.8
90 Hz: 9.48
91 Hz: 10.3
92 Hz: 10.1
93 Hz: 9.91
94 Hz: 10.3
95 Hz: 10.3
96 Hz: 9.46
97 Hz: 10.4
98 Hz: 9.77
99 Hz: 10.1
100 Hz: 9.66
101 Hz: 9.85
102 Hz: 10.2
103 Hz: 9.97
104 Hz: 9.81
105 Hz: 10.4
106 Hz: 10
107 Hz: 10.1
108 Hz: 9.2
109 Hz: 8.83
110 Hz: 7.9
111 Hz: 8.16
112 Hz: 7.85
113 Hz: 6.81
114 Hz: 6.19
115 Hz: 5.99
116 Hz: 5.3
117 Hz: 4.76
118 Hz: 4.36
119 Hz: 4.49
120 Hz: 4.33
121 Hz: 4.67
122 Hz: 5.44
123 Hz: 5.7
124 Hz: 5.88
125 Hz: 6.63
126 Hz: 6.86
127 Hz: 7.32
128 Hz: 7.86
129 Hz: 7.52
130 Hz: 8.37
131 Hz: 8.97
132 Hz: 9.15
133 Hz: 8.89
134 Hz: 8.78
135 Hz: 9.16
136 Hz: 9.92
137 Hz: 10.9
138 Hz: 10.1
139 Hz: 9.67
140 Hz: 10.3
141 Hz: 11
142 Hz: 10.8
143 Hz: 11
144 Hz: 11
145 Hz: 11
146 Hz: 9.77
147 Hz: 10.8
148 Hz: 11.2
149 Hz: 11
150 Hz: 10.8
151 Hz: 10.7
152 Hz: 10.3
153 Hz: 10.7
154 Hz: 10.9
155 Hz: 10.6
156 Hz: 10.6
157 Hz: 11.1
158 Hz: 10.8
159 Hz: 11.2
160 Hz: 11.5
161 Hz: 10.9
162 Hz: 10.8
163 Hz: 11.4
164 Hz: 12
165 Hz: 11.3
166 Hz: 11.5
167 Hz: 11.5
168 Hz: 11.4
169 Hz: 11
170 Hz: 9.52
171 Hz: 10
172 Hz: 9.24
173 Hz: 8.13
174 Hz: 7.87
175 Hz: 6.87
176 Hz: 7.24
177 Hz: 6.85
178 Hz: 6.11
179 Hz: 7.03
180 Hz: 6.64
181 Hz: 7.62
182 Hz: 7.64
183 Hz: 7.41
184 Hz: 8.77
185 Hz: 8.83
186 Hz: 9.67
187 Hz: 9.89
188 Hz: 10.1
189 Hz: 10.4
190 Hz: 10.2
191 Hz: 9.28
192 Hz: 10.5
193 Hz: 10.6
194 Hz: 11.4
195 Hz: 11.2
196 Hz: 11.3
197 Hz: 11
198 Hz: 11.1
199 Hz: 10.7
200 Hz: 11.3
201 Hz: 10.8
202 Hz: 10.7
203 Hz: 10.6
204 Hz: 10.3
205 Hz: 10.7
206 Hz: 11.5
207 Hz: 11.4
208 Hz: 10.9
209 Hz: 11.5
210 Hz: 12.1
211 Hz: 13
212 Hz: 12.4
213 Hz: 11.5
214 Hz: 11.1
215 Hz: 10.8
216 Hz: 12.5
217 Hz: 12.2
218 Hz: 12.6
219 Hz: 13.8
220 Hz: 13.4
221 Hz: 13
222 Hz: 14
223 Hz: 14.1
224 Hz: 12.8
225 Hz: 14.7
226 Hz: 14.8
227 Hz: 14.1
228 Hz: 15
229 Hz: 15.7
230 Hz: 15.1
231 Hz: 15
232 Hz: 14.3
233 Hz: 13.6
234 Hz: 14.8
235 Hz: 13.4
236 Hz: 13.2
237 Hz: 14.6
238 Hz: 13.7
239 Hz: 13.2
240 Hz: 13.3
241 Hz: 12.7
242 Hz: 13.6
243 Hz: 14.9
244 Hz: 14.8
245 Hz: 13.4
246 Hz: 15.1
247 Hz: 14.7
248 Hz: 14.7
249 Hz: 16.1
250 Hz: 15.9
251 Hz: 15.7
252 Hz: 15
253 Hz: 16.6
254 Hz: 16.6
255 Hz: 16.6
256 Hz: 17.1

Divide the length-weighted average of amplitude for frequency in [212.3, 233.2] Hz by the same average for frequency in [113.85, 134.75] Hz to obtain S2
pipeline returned 2.1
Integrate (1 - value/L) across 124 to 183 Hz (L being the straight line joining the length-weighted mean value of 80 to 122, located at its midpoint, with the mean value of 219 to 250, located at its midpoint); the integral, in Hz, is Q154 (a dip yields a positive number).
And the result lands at 7.1 Hz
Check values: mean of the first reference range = 8.85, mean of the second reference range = 14.2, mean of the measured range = 9.6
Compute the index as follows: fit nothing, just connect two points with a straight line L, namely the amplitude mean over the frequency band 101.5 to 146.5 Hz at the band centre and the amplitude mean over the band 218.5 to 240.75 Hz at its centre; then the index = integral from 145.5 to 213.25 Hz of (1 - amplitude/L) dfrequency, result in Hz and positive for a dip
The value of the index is 5.9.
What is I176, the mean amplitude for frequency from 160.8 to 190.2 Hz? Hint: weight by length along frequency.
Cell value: 9.23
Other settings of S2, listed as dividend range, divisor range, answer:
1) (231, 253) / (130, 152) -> 1.41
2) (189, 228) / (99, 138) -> 1.51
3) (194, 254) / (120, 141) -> 1.63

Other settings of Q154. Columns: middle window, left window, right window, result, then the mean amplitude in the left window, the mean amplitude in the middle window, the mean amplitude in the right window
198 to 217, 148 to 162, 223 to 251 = 2.6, 10.9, 11.3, 14.4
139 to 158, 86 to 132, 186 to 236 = -1.8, 8.27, 10.7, 12.2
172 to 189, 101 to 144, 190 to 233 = 4.4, 8.14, 8.03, 12.2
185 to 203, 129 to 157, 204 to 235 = 2.3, 10.2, 10.5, 13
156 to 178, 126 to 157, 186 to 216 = 0.7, 9.94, 10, 11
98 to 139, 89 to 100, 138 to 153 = 9.4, 10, 7.95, 10.6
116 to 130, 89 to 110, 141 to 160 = 6.0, 9.88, 5.9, 10.8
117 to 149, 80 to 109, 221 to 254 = 8.3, 10.1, 8.43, 14.5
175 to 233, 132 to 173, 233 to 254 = 7.7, 10.6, 11.2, 14.5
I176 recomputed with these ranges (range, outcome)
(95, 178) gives 9.14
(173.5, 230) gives 10.9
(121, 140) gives 8.14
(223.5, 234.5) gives 14.5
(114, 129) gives 5.76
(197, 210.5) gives 11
